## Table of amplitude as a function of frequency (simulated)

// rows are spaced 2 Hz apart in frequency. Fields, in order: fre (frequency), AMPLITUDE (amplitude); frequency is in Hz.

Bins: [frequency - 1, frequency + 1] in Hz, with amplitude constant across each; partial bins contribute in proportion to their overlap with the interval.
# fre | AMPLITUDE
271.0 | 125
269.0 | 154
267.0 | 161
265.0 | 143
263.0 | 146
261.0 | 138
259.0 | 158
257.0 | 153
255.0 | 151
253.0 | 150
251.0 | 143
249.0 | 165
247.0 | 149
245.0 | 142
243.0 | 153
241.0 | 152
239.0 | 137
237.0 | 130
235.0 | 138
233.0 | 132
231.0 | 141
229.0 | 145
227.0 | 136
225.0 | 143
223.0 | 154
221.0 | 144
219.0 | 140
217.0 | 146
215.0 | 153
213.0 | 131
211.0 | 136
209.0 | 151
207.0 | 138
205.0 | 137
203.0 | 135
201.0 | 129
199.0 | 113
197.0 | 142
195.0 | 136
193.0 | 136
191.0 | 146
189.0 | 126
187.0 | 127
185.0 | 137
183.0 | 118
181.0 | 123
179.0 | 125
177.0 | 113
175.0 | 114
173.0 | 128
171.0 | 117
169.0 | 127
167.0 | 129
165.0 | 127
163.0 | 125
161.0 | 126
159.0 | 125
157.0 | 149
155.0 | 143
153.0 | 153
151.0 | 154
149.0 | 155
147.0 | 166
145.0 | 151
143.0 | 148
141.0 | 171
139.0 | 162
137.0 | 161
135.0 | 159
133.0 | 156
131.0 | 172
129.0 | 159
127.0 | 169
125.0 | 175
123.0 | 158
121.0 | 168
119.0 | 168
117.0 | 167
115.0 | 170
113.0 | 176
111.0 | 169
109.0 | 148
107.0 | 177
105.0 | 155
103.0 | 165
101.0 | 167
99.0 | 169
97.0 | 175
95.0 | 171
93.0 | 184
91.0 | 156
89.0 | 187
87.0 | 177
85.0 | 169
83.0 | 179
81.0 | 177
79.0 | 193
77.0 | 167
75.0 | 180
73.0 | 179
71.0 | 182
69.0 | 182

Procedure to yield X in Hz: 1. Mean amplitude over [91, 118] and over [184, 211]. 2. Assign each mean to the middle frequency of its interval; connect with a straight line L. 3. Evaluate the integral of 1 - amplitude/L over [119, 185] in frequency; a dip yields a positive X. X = 3.01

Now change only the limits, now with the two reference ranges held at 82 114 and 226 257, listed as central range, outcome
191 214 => 2.45 Hz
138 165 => 2.23 Hz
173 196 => 4.06 Hz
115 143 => 0.02 Hz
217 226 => 0.17 Hz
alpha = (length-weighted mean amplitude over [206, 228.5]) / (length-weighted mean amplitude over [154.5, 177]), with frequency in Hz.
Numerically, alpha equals 1.12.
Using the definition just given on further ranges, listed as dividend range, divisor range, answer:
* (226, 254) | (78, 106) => 0.83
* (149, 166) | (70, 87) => 0.78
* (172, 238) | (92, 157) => 0.82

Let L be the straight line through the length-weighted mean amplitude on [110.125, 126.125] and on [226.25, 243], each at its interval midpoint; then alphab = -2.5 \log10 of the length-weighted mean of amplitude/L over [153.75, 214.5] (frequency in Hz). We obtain 0.17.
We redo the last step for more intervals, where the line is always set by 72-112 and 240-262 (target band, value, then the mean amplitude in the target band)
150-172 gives 0.21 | 134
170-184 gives 0.32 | 120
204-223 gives 0.10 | 142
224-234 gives 0.10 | 139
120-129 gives 0.01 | 167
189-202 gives 0.19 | 133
